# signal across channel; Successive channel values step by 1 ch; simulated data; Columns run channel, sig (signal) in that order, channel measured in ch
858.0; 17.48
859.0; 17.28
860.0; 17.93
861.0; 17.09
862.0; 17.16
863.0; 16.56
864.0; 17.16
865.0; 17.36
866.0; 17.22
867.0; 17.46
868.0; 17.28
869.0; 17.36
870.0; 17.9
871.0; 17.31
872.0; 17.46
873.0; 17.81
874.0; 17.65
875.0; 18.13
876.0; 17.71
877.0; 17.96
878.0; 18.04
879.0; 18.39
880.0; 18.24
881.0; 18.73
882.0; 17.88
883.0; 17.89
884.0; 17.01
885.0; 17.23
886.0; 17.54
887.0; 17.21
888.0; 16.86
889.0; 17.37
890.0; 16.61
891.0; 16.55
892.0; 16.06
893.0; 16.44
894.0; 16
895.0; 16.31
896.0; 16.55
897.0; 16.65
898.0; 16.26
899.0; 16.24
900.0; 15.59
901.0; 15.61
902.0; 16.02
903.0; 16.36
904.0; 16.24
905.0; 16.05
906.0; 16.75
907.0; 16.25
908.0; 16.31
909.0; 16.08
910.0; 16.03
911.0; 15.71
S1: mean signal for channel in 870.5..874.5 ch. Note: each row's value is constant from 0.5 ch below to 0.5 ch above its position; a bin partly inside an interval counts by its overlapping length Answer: 17.6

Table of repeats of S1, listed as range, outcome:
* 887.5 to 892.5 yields 16.7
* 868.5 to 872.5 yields 17.5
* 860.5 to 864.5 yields 17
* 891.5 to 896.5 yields 16.3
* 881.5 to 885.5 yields 17.5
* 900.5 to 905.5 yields 16.1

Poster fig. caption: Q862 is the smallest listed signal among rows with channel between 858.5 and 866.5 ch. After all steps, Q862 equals 16.56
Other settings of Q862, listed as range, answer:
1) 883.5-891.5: 16.55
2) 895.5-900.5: 15.59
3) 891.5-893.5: 16.06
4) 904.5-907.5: 16.05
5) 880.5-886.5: 17.01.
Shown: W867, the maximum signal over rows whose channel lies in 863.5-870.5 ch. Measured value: 17.9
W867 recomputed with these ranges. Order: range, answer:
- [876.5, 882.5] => 18.73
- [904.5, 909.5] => 16.75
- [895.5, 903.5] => 16.65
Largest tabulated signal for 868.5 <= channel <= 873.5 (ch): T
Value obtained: 17.9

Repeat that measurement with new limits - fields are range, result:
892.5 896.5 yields 16.55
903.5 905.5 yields 16.24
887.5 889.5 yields 17.37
